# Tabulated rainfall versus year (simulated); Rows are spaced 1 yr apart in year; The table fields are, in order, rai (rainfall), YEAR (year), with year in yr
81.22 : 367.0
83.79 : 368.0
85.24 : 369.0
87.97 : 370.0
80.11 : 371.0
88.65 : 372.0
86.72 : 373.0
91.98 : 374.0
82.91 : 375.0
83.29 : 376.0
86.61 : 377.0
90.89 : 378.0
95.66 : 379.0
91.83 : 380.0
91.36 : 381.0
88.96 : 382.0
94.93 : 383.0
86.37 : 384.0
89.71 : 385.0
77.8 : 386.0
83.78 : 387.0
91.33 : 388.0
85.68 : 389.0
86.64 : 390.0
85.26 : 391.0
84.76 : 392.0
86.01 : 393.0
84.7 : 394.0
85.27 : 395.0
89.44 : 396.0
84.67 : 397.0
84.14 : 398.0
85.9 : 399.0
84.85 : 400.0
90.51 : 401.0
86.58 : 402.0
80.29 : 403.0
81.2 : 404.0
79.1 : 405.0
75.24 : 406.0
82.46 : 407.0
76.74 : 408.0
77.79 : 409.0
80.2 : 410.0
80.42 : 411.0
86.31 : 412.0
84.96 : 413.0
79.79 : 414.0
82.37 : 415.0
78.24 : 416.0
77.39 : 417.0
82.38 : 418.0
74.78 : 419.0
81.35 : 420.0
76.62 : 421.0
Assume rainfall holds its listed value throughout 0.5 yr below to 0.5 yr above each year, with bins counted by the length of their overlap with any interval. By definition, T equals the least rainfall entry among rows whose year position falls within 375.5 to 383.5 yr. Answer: 83.29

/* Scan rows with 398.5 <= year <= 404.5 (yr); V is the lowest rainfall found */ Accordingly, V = 80.29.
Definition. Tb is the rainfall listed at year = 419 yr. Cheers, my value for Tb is 74.78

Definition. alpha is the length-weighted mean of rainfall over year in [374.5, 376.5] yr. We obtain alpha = 83.1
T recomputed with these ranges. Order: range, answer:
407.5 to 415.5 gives 76.74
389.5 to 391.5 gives 85.26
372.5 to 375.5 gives 82.91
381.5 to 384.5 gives 86.37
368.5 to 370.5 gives 85.24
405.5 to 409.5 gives 75.24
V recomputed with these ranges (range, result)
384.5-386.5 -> 77.8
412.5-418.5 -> 77.39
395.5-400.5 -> 84.14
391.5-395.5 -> 84.7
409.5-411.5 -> 80.2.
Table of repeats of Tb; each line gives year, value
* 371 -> 80.11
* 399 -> 85.9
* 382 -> 88.96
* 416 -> 78.24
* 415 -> 82.37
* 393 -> 86.01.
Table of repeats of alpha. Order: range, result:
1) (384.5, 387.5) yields 83.8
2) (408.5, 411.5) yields 79.5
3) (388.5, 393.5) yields 85.7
